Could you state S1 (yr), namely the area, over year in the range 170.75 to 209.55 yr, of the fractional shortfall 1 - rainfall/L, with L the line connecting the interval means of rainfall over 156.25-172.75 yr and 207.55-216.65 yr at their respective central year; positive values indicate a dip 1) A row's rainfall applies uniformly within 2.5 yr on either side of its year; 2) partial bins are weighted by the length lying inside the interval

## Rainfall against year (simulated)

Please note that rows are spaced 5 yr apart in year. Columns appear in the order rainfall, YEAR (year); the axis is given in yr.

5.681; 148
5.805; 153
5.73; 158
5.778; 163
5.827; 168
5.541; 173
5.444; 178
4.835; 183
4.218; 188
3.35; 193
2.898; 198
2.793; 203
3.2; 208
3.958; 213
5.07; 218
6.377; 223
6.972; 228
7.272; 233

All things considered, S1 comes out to 6.1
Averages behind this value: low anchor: 5.75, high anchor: 3.85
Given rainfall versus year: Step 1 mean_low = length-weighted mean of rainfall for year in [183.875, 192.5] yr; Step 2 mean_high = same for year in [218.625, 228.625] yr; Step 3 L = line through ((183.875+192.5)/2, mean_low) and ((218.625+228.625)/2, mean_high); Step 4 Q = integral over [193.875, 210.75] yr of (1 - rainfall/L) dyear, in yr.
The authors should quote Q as 6.66 yr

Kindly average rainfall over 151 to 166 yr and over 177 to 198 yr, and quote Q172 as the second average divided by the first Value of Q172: 0.73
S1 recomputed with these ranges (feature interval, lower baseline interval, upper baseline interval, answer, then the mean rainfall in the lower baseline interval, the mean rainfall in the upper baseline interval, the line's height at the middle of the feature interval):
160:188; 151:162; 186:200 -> -4.3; 5.77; 3.48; 4.67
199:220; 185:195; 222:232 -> 6.9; 3.86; 6.81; 5.41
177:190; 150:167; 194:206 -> -2.3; 5.77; 2.92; 4.06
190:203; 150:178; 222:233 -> 6.6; 5.71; 6.85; 6.29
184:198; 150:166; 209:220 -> 3.4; 5.77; 4.31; 4.92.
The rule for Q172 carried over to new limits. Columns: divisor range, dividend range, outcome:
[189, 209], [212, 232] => 1.86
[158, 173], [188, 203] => 0.57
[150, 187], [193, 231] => 0.80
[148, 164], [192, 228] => 0.73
